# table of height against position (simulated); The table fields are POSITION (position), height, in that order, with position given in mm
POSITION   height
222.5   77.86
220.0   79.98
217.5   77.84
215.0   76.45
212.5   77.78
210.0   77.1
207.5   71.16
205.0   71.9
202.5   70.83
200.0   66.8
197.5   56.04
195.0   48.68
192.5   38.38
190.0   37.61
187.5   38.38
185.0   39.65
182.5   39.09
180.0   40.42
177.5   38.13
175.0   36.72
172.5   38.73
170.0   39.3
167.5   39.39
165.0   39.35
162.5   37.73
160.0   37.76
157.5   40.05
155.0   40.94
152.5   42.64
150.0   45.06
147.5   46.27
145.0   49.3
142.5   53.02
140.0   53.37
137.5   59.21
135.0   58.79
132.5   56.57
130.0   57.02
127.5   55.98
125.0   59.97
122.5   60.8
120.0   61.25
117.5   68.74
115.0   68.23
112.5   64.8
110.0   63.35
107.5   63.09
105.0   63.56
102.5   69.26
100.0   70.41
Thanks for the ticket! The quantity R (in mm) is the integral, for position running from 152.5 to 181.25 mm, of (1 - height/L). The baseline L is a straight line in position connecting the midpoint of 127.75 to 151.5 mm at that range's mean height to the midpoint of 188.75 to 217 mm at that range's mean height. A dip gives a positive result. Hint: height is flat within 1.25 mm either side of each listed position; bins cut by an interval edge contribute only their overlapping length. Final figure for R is 9.20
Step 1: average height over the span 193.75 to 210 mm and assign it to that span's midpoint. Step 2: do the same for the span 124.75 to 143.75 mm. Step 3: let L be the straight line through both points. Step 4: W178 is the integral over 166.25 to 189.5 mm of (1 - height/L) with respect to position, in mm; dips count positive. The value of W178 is 8.7 mm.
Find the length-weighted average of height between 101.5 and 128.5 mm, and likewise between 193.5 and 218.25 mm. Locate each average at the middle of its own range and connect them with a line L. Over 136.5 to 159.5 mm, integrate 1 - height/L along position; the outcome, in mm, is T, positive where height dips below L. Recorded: 6.4 mm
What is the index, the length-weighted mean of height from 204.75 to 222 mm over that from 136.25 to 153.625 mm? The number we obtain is 1.53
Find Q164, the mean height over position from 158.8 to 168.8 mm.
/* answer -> 38.6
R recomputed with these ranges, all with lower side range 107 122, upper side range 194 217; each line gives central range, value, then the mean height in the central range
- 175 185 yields 4.3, 39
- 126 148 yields 3.7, 54.7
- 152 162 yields 4.0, 40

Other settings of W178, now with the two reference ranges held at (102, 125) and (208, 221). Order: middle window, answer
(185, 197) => 5.3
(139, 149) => 2.6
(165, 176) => 5.1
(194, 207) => 2.1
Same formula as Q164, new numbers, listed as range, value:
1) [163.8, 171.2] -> 39.3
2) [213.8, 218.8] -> 77.2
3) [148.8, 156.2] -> 42.9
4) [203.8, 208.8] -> 71.6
